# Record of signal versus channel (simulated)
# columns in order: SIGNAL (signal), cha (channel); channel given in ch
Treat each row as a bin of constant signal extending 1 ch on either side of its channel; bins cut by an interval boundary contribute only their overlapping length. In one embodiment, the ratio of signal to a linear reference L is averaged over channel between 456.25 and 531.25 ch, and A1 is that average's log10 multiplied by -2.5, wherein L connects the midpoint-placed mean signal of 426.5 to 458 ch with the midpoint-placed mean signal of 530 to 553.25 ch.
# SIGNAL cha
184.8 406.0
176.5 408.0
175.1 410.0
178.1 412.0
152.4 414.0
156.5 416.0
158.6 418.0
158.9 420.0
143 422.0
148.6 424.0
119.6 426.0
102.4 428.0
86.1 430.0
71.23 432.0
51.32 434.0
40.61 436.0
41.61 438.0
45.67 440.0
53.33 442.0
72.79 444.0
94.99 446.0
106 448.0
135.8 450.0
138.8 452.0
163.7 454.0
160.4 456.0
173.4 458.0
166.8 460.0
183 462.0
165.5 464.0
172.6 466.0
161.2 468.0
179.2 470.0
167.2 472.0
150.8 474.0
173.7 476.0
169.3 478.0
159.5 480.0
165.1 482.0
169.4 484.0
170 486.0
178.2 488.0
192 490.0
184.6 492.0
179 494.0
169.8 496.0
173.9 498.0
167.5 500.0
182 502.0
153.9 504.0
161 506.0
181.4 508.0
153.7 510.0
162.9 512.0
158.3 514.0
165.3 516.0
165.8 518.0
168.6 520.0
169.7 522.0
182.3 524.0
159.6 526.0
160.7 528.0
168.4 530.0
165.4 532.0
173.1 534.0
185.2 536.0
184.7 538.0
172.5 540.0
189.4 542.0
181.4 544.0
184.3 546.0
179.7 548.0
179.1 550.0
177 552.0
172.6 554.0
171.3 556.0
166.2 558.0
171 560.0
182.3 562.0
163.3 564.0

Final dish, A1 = -0.243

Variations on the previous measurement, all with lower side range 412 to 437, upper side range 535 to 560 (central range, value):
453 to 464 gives -0.25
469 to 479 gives -0.18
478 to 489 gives -0.15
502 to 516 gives -0.03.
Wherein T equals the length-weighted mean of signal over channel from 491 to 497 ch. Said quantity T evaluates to 178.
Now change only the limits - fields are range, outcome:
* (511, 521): 164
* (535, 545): 183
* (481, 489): 171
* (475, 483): 167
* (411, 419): 161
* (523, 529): 168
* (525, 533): 164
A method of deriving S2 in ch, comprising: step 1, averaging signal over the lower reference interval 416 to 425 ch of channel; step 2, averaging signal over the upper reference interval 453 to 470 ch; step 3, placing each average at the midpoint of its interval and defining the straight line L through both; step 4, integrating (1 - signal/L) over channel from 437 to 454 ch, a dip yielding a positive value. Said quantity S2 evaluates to 7.6 ch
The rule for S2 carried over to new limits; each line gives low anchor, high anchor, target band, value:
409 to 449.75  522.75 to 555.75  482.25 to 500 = -3.62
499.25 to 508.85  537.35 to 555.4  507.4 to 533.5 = 1.05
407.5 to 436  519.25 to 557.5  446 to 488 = -3.60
